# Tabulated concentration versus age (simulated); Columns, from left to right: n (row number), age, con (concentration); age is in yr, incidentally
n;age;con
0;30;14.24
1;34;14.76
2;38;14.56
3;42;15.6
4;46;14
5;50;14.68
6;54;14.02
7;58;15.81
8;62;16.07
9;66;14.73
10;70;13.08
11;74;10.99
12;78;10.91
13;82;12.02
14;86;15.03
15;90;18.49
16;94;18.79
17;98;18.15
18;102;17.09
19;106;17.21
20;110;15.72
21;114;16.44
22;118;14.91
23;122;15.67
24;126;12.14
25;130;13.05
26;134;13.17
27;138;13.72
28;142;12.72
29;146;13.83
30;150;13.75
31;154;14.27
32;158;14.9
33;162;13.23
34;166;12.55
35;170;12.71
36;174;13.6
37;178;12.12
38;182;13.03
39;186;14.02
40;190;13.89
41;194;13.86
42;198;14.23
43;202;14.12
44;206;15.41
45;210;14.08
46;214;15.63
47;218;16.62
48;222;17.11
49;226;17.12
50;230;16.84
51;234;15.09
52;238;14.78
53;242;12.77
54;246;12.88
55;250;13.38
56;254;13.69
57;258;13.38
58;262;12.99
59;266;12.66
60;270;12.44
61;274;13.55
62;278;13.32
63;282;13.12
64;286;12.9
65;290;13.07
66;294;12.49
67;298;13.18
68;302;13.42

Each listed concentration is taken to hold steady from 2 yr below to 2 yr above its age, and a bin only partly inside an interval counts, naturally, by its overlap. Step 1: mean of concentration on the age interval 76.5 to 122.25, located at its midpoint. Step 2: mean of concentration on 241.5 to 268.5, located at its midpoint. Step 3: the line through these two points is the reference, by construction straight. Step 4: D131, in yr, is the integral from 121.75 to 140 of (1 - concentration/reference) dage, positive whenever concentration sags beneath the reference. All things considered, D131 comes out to 2.4 yr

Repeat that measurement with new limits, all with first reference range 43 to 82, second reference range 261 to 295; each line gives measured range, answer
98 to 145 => -4.48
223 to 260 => -3.98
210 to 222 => -2.51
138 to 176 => -0.30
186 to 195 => -0.42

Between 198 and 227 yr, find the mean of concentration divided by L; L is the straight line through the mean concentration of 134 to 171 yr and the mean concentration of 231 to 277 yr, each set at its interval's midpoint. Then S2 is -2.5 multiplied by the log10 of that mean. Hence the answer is -0.15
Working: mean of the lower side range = 13.5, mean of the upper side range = 13.5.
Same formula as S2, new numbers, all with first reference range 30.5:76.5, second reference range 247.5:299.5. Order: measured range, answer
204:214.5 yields -0.11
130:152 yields 0.04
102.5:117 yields -0.17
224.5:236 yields -0.22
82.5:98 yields -0.20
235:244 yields -0.05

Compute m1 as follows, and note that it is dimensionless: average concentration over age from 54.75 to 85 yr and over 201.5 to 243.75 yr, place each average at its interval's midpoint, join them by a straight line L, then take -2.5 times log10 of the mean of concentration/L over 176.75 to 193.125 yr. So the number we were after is 0.12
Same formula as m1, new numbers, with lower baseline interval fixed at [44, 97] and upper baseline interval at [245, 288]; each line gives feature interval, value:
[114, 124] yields -0.09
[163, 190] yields 0.06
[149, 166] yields 0.00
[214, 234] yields -0.23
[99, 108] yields -0.20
